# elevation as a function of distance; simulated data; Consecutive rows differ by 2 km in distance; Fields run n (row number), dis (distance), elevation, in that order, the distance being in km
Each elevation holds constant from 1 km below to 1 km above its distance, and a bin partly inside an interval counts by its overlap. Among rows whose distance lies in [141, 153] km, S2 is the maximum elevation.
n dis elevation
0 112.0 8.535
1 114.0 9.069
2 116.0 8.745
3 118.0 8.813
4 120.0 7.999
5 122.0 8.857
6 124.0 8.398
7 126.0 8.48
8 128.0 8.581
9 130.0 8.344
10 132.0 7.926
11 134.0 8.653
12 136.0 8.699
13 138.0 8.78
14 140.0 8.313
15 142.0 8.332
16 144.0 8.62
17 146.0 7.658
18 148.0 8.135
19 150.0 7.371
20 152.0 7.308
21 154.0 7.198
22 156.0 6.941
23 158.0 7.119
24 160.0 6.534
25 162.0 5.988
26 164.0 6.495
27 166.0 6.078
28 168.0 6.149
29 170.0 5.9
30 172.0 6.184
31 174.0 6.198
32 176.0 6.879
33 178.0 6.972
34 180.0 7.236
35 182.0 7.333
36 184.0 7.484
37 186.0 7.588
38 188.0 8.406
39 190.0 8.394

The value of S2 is 8.62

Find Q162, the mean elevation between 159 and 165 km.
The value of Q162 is 6.34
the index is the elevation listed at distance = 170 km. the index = 5.9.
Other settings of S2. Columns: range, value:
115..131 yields 8.857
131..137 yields 8.699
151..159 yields 7.308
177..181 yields 7.236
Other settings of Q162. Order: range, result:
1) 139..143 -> 8.32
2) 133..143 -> 8.56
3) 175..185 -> 7.18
